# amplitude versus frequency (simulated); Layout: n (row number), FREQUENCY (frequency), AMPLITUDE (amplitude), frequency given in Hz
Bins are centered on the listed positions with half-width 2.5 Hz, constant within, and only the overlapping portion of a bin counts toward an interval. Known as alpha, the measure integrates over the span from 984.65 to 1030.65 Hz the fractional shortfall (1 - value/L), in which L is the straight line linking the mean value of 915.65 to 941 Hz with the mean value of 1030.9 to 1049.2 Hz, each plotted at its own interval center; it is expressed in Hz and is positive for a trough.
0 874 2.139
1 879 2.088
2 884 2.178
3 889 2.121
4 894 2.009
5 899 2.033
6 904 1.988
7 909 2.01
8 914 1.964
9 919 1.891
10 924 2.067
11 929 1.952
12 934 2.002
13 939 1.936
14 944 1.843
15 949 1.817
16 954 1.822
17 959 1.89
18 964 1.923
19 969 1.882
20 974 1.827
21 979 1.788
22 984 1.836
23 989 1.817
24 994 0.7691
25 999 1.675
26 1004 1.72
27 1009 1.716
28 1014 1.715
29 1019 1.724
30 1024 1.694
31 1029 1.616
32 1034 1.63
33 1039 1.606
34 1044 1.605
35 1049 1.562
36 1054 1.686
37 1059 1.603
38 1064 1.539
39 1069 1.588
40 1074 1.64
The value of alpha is 2.5 Hz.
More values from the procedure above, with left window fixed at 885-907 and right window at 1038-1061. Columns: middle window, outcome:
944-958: 0.4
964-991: -0.3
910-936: -0.1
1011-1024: -0.1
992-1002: 2.8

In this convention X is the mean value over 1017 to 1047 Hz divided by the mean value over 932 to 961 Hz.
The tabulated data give 0.9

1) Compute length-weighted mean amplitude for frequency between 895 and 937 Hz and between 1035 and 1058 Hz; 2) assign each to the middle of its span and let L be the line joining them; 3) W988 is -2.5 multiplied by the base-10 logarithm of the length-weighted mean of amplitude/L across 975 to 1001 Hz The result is 0.13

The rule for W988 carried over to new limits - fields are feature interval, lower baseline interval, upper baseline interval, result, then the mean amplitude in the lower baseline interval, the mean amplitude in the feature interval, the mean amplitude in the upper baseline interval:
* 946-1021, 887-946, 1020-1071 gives 0.04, 1.98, 1.73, 1.62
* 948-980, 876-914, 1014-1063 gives 0.00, 2.06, 1.85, 1.64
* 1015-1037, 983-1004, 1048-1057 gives -0.06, 1.53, 1.67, 1.63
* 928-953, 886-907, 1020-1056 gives 0.01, 2.04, 1.9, 1.63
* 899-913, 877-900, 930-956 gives 0.01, 2.09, 2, 1.89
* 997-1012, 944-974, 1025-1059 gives 0.02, 1.86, 1.71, 1.62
